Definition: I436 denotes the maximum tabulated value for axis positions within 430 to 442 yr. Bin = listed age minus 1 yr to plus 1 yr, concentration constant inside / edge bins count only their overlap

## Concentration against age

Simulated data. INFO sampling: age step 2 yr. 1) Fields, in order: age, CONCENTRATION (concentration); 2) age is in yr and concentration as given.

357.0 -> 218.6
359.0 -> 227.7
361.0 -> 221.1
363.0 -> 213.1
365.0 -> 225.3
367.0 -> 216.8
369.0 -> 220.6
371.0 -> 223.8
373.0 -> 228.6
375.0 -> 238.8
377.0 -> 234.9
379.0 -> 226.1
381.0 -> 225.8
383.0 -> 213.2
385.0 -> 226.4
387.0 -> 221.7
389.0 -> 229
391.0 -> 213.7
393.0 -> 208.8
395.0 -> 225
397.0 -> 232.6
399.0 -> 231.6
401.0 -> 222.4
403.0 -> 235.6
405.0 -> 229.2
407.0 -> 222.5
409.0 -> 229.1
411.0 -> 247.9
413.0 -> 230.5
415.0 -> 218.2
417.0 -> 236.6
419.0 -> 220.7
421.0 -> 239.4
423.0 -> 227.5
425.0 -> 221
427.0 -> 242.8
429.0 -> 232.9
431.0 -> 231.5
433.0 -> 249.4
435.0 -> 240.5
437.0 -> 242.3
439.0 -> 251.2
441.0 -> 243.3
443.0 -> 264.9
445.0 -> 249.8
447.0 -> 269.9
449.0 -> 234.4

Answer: 251.2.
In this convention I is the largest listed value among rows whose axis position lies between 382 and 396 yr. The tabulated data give 229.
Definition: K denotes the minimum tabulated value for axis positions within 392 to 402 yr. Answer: 208.8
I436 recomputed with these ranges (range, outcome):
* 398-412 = 247.9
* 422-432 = 242.8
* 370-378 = 238.8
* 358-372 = 227.7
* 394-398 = 232.6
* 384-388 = 226.4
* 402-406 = 235.6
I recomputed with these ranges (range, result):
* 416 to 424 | 239.4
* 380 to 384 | 225.8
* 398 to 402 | 231.6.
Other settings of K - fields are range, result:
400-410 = 222.4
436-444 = 242.3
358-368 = 213.1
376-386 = 213.2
